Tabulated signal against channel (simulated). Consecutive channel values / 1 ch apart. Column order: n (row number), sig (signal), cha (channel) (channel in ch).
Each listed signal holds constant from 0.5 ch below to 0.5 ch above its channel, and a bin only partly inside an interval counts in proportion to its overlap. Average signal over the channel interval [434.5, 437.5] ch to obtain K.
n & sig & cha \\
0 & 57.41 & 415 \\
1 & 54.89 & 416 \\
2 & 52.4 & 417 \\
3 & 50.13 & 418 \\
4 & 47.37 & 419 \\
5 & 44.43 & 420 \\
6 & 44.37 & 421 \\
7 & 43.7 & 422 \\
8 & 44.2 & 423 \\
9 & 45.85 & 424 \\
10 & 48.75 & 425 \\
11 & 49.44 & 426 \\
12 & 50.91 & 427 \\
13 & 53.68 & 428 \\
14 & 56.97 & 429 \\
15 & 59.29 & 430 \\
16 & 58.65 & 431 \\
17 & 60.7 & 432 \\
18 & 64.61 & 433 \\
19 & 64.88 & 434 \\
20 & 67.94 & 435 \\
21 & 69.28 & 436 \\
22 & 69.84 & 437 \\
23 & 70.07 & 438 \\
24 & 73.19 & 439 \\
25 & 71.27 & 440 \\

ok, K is 69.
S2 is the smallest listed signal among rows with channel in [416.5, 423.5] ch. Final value 43.7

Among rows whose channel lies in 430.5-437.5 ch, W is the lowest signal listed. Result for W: 58.65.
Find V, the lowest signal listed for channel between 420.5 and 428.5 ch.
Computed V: 43.7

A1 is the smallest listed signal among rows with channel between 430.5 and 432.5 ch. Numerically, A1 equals 58.65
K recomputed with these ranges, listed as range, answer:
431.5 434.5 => 63.4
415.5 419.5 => 51.2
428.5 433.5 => 60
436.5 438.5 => 70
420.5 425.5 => 45.4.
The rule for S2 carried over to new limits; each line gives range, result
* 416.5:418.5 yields 50.13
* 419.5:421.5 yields 44.37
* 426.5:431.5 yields 50.91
